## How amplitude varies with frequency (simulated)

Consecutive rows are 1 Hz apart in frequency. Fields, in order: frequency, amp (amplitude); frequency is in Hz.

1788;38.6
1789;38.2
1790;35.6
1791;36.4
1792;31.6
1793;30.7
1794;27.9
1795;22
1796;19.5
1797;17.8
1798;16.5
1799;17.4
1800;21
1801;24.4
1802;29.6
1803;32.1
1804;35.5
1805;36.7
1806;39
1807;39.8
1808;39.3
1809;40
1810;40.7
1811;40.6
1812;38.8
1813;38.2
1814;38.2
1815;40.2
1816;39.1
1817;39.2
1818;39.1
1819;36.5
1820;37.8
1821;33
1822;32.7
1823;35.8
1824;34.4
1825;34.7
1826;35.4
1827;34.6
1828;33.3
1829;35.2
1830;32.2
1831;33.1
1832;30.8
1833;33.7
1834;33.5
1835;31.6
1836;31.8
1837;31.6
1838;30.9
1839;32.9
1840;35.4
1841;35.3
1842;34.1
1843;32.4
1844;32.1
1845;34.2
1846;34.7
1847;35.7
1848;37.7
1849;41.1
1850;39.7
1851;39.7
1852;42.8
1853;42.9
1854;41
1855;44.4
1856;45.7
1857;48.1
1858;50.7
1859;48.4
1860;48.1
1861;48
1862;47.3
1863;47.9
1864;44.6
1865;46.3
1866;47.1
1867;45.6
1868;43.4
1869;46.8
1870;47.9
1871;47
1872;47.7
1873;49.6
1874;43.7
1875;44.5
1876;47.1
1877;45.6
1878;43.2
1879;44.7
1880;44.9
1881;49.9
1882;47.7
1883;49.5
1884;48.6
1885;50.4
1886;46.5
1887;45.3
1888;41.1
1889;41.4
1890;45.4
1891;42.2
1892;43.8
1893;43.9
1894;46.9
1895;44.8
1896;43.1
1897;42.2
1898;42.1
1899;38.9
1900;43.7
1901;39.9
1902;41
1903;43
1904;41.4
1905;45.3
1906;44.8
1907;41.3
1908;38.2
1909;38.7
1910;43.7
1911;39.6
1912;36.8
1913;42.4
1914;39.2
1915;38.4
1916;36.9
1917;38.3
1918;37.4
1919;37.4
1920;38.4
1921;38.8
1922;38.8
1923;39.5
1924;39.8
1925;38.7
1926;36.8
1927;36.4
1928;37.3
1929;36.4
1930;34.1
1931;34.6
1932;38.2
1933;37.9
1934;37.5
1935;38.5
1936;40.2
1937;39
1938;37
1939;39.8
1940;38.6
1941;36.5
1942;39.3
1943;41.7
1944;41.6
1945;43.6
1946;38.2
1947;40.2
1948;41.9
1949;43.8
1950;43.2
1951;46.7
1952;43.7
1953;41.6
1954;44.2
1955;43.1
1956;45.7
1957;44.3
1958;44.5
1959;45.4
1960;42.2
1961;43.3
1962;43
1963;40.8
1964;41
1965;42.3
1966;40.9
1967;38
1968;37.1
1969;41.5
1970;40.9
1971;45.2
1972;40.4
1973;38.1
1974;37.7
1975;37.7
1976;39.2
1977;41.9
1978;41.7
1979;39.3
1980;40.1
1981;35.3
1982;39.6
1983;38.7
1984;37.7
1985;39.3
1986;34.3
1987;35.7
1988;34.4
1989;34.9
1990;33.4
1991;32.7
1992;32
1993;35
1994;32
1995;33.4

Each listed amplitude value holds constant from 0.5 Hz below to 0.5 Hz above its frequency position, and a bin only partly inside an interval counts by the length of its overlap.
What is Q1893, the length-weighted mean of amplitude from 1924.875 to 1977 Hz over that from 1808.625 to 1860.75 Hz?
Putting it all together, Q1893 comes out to 1.08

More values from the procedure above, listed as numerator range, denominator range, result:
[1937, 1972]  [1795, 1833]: 1.25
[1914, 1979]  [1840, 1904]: 0.92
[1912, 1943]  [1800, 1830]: 1.06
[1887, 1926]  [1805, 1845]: 1.15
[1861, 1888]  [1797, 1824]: 1.36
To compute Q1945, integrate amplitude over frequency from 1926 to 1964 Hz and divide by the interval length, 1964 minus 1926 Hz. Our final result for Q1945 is 40.6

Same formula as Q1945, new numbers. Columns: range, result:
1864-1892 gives 46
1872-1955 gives 41.6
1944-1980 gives 41.8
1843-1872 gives 43.4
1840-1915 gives 43.2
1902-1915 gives 41.1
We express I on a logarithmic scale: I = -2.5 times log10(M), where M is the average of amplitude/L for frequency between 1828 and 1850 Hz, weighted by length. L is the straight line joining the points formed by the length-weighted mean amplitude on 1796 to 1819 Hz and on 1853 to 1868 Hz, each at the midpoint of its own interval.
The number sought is 0.21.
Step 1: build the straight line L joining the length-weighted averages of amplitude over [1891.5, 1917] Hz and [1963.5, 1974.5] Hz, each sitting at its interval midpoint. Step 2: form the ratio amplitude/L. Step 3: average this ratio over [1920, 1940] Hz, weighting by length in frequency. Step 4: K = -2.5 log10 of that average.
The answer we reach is 0.09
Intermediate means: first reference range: 41.5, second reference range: 40.3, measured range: 37.9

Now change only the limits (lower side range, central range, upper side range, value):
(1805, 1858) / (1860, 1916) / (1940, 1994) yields -0.16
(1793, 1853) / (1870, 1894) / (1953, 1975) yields -0.23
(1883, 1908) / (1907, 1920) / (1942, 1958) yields 0.12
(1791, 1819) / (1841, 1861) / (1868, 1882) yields 0.02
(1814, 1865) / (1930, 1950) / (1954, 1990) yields 0.01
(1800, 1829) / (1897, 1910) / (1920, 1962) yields -0.07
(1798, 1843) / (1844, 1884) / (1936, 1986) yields -0.22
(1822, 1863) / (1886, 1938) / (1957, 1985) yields -0.03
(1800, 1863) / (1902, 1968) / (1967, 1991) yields -0.06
